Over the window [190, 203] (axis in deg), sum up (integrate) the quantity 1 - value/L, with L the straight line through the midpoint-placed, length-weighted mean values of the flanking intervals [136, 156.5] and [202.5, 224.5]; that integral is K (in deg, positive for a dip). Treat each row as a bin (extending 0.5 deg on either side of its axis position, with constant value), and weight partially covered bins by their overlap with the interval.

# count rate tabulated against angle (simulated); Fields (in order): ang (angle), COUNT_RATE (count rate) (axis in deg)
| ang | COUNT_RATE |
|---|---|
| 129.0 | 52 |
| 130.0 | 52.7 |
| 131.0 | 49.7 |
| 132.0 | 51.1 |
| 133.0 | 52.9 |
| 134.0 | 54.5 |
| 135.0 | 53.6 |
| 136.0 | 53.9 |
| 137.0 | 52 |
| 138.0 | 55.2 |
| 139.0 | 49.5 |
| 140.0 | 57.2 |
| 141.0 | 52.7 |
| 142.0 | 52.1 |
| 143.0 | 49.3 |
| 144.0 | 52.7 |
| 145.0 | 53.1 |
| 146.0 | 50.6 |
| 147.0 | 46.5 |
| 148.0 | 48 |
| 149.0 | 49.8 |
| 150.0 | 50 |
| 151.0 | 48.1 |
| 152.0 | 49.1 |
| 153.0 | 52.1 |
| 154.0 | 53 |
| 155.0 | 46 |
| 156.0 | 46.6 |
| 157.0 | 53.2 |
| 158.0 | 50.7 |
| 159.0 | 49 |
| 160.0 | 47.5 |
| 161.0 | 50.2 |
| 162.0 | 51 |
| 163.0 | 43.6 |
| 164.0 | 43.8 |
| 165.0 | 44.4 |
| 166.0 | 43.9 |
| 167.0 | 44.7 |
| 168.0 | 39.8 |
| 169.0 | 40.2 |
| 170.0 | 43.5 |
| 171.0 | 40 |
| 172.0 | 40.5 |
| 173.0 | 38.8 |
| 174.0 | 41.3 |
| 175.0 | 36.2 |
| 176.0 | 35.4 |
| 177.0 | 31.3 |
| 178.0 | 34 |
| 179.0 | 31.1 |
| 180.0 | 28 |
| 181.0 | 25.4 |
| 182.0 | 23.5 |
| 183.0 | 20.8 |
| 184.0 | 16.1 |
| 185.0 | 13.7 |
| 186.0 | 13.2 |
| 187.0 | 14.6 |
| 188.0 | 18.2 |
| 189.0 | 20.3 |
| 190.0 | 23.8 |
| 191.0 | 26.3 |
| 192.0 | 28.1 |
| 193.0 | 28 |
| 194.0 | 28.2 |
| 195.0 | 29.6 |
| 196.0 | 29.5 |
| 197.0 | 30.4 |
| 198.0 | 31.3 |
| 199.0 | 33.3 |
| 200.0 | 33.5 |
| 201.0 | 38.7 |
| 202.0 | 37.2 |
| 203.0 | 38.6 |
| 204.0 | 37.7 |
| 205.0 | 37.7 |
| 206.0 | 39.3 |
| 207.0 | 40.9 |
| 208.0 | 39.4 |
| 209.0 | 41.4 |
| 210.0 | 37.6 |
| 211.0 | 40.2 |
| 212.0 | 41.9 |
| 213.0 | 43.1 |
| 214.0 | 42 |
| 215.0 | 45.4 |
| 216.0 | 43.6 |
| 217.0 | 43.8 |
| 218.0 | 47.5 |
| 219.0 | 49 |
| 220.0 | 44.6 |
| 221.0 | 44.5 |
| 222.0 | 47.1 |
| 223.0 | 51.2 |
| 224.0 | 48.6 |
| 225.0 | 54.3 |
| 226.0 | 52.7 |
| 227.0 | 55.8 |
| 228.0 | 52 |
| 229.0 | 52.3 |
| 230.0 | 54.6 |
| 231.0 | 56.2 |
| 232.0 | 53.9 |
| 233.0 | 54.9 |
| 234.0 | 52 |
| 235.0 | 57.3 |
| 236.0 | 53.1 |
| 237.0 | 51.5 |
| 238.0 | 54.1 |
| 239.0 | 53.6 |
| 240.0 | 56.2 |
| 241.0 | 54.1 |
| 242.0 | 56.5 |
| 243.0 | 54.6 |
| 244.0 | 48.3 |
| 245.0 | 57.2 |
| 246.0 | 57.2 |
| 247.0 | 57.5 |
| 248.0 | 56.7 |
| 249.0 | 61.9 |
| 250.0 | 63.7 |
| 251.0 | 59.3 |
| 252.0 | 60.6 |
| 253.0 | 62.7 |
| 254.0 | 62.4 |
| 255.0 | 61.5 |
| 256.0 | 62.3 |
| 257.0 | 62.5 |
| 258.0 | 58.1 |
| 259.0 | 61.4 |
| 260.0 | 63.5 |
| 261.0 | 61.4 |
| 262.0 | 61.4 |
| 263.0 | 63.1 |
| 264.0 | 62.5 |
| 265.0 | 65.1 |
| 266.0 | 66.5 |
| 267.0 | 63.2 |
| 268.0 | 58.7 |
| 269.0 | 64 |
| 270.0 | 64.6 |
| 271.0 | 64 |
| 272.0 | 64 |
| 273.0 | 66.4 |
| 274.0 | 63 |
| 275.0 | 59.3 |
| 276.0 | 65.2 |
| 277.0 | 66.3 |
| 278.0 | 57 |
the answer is 4.0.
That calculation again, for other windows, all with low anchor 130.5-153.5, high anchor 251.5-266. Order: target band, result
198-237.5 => 8.69 deg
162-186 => 8.66 deg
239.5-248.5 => 0.81 deg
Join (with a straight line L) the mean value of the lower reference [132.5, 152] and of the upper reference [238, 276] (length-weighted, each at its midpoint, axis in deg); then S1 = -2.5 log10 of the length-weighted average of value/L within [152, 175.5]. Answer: 0.17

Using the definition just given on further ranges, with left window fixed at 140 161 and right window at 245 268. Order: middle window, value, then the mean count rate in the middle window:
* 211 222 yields 0.27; 44.5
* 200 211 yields 0.40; 38.7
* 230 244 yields 0.10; 54.2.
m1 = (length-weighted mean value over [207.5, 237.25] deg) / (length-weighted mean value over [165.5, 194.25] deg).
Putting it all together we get 1.6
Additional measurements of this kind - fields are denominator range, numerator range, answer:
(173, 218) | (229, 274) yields 1.83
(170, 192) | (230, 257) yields 2.06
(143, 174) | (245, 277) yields 1.32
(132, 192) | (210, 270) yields 1.33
